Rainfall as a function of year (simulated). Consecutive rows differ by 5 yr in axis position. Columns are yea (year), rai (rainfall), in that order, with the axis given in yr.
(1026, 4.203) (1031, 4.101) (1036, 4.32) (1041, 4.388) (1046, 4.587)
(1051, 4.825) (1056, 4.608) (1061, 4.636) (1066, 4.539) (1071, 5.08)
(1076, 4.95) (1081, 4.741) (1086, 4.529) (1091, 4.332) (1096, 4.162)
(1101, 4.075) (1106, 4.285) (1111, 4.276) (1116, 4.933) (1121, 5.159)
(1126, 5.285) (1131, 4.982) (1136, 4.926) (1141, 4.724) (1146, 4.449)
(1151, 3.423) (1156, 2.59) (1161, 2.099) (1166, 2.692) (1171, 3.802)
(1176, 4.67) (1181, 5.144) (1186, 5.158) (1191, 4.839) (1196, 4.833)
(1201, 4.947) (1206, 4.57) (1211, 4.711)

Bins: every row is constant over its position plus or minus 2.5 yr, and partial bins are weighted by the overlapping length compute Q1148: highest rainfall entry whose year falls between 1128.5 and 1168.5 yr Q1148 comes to 4.982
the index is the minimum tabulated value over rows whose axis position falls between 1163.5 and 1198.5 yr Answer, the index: 2.692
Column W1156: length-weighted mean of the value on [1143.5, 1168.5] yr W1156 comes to 3.05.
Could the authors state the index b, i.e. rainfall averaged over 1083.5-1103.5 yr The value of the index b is 4.27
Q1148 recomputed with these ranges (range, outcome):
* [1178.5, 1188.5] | 5.158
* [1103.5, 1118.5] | 4.933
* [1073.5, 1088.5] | 4.95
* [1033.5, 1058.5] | 4.825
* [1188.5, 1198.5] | 4.839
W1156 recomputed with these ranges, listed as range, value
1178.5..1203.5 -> 4.98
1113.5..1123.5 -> 5.05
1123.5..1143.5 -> 4.98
